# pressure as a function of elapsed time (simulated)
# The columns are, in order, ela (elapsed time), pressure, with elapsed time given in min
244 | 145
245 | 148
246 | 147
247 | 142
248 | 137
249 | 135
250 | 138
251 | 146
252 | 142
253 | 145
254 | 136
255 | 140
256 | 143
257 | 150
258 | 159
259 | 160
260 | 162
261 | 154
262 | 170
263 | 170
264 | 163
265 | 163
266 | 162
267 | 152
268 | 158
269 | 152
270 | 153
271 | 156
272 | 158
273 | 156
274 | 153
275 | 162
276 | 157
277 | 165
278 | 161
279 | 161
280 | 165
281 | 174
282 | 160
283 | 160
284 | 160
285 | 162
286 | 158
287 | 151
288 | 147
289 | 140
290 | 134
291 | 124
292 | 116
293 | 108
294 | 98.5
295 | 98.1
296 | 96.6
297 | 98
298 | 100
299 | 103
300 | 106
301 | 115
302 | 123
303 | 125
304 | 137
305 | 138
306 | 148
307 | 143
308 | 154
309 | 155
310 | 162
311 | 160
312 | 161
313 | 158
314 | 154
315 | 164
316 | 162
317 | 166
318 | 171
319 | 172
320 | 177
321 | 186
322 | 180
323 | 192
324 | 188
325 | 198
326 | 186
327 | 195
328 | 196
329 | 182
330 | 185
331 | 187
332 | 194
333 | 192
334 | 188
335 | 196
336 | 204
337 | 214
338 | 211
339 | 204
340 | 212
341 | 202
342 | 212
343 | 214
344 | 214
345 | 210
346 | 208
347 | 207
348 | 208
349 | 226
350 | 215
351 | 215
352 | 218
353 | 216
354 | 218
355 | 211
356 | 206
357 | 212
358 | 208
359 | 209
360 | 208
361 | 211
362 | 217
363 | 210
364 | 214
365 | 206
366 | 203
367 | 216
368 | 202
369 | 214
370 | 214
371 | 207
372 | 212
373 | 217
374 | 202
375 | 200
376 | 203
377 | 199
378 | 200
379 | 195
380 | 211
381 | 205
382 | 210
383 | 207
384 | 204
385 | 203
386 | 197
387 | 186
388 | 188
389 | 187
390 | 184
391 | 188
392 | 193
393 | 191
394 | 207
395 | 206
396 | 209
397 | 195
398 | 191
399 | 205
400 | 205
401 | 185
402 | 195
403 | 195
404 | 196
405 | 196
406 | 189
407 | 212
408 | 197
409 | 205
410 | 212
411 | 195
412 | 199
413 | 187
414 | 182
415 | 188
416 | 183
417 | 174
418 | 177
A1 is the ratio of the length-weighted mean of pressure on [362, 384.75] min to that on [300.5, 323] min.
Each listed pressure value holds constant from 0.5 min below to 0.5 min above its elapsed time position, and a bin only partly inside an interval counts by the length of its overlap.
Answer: 1.33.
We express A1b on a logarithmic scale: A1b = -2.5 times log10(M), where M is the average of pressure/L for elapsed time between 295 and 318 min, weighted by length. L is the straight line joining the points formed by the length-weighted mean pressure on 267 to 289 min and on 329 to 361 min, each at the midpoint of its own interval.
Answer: 0.29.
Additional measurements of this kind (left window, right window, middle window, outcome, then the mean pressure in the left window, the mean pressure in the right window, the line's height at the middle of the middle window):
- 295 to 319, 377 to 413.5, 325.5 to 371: -0.234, 139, 198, 167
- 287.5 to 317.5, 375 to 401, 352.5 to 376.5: -0.164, 133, 199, 181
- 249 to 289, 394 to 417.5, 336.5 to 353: -0.190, 156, 196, 178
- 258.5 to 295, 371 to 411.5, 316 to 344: -0.108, 152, 200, 174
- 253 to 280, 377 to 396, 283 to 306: 0.302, 157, 198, 166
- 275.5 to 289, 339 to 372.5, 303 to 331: 0.095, 159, 211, 184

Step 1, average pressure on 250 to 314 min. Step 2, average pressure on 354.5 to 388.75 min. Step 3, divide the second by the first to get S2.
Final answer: 1.4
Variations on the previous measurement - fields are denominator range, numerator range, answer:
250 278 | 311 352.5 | 1.25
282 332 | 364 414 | 1.33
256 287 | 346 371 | 1.33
